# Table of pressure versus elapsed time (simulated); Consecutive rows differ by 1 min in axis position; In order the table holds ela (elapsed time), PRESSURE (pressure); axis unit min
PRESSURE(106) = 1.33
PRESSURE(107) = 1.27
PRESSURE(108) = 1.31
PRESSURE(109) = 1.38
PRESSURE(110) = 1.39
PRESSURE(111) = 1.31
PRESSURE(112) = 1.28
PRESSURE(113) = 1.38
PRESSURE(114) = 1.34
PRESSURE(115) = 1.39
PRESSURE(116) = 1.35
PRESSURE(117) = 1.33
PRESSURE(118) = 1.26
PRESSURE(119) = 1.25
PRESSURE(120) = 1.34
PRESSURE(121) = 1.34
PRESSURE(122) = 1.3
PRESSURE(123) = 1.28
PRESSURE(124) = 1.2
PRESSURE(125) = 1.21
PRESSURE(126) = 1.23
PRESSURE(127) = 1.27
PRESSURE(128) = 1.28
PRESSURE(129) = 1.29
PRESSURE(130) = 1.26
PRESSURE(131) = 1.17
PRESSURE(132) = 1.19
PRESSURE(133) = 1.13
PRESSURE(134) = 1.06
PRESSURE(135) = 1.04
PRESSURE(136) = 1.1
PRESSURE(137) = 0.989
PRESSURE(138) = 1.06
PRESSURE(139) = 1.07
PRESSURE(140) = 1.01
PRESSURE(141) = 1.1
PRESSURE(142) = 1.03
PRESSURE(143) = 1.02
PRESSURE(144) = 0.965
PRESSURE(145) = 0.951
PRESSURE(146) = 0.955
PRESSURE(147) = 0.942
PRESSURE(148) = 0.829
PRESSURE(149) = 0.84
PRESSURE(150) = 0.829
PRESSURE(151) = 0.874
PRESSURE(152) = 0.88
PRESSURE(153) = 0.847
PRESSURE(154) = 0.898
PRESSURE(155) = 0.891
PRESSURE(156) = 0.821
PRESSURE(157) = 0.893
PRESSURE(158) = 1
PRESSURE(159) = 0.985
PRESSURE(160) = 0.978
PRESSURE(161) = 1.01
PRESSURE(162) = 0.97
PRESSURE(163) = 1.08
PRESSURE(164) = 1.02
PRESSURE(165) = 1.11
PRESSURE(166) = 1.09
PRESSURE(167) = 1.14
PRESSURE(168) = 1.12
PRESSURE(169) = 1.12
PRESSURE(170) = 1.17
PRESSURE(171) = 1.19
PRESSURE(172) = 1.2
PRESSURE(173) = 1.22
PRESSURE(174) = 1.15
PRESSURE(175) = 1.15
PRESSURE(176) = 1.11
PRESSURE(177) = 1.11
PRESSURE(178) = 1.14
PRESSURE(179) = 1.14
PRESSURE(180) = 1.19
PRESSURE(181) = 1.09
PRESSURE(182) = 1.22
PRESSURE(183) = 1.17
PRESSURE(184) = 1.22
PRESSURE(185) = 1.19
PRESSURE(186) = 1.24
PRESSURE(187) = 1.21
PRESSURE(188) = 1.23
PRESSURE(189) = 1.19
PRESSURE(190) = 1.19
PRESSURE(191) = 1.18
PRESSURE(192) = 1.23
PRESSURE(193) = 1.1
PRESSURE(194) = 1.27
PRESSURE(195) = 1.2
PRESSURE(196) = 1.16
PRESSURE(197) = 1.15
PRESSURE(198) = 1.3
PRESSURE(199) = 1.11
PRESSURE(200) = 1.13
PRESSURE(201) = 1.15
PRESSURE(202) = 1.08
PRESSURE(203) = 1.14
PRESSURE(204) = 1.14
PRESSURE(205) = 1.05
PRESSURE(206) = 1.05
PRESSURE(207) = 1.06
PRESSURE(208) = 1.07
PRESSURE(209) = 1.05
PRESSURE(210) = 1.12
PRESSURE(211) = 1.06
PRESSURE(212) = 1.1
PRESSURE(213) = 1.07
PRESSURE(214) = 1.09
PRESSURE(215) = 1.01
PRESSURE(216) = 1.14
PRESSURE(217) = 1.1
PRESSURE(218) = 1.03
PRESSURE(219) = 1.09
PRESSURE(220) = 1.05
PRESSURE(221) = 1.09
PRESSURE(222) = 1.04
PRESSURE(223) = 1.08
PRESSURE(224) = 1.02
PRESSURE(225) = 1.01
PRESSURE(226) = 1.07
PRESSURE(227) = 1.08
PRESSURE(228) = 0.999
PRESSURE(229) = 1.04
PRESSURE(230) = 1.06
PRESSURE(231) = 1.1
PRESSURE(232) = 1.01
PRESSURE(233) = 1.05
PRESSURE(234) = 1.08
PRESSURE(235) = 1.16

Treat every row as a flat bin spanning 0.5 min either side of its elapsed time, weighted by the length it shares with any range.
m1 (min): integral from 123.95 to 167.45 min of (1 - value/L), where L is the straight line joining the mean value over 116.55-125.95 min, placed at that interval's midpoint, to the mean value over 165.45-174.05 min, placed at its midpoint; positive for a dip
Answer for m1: 6.6 min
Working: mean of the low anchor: 1.28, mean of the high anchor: 1.16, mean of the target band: 1.03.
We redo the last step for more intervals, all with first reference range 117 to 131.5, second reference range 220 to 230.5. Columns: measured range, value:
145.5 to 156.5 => 3.05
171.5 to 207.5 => -1.20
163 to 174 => 0.32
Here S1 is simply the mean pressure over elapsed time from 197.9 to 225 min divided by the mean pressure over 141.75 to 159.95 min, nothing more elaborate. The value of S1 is 1.19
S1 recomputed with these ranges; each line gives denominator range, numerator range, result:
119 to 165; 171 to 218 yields 1.08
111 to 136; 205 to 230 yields 0.85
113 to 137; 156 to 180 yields 0.88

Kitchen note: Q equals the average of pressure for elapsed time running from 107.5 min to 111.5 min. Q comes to 1.35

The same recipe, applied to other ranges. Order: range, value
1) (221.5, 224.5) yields 1.05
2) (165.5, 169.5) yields 1.12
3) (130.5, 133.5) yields 1.16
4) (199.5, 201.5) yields 1.14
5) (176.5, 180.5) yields 1.15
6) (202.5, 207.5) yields 1.09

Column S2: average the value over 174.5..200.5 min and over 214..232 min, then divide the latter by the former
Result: 0.9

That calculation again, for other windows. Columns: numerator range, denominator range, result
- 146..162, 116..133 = 0.72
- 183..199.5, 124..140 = 1.04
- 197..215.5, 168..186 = 0.94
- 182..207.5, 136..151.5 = 1.20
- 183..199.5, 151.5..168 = 1.22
